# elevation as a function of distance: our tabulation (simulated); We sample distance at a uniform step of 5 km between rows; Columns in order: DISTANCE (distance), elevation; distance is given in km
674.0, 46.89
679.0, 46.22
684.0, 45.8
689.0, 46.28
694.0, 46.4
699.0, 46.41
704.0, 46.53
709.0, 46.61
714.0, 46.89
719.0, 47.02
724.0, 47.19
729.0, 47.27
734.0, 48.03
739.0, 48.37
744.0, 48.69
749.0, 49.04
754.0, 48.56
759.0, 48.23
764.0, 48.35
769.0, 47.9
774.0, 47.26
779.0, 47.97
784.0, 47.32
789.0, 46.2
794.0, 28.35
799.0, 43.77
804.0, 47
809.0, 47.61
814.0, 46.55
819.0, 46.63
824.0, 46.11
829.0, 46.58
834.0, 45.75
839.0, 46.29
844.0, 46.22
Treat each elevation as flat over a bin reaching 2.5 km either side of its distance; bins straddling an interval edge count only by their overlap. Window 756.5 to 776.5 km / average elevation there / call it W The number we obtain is 47.9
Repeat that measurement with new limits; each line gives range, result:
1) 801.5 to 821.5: 46.9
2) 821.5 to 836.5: 46.1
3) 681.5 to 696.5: 46.2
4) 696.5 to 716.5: 46.6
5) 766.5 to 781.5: 47.7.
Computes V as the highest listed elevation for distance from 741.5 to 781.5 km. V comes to 49.04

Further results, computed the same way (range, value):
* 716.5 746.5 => 48.69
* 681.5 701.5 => 46.41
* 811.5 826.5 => 46.63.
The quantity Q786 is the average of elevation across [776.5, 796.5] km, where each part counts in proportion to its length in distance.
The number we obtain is 42.5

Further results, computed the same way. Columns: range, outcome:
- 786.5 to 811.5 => 42.6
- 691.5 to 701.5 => 46.4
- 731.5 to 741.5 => 48.2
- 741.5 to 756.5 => 48.8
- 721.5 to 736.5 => 47.5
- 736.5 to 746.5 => 48.5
